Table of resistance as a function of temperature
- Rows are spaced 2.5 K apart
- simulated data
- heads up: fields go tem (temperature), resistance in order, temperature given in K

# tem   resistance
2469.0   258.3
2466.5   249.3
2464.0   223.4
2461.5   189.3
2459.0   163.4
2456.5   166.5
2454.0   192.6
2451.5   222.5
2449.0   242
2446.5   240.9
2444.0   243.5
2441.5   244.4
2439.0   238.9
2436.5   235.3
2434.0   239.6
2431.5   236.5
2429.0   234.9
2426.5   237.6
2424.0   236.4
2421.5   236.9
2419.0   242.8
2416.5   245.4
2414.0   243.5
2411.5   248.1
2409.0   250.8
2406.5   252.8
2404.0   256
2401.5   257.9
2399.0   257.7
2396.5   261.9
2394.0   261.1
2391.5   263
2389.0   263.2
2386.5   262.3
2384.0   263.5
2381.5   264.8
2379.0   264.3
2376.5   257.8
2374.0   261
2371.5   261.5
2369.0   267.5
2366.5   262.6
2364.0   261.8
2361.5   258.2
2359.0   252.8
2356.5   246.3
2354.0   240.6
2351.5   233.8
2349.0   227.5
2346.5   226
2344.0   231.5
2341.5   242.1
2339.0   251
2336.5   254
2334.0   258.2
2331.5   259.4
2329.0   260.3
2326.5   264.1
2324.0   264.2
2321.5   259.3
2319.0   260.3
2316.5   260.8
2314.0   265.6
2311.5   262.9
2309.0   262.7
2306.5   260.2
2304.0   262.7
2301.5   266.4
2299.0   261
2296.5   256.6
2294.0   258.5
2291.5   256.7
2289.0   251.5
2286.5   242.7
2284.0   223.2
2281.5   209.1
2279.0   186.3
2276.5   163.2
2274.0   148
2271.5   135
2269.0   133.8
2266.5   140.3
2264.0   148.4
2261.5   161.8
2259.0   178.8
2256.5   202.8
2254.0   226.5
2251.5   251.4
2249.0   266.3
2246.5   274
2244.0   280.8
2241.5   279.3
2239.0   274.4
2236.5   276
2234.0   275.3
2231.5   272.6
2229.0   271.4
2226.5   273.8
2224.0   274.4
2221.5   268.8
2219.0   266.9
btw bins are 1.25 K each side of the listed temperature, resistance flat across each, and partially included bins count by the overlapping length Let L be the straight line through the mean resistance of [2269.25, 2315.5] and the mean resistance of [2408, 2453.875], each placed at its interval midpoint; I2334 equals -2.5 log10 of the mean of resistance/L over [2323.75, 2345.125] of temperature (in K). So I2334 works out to -0.09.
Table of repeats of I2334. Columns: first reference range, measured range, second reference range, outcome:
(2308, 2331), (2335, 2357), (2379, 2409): 0.097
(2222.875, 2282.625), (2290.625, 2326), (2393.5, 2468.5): -0.161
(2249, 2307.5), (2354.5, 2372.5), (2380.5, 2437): -0.094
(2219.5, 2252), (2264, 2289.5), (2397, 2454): 0.425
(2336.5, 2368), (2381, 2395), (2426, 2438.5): -0.093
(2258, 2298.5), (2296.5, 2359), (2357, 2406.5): -0.128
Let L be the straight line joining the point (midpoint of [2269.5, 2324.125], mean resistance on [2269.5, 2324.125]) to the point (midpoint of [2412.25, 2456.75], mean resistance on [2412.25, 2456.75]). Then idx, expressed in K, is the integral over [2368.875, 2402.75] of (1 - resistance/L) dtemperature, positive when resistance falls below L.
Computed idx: -3.97 K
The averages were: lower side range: 235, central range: 262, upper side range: 234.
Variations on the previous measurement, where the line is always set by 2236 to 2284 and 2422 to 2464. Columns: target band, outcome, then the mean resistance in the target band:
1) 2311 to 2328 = -4.1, 262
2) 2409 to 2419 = -1.2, 246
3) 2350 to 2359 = -1.1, 242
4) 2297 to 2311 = -3.4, 262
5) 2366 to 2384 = -3.8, 263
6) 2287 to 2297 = -2.2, 255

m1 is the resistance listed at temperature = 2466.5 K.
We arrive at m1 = 249.3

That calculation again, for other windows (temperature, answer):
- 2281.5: 209.1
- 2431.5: 236.5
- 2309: 262.7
